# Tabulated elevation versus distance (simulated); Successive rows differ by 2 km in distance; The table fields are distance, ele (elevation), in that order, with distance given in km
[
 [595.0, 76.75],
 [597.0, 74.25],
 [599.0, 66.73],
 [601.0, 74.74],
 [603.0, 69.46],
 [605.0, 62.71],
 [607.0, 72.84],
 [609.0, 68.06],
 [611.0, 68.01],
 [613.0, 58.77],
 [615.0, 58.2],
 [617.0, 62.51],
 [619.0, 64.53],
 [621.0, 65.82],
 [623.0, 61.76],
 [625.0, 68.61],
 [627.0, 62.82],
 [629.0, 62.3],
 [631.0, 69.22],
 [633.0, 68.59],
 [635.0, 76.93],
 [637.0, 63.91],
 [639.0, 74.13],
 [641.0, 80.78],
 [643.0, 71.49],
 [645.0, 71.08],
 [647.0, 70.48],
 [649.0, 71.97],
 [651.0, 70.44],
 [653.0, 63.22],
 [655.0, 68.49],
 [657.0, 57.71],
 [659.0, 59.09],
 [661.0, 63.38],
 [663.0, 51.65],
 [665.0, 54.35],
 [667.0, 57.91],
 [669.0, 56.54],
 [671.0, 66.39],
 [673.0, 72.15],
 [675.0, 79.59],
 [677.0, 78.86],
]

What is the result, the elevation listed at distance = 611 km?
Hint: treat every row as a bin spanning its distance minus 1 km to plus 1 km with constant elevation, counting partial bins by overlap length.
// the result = 68.01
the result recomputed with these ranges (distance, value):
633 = 68.59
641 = 80.78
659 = 59.09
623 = 61.76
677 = 78.86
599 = 66.73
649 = 71.97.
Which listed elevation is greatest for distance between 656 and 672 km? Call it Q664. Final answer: 66.39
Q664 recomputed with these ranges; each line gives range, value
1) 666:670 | 57.91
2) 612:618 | 62.51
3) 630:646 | 80.78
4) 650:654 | 70.44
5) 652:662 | 68.49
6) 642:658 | 71.97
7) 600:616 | 74.74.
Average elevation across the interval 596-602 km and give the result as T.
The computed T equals 71.9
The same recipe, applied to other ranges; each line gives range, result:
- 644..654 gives 69.4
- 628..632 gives 65.8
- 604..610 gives 67.9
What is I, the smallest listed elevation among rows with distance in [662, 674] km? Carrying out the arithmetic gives 51.65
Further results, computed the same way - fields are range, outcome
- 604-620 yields 58.2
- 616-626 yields 61.76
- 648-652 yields 70.44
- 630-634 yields 68.59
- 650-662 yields 57.71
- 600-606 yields 62.71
